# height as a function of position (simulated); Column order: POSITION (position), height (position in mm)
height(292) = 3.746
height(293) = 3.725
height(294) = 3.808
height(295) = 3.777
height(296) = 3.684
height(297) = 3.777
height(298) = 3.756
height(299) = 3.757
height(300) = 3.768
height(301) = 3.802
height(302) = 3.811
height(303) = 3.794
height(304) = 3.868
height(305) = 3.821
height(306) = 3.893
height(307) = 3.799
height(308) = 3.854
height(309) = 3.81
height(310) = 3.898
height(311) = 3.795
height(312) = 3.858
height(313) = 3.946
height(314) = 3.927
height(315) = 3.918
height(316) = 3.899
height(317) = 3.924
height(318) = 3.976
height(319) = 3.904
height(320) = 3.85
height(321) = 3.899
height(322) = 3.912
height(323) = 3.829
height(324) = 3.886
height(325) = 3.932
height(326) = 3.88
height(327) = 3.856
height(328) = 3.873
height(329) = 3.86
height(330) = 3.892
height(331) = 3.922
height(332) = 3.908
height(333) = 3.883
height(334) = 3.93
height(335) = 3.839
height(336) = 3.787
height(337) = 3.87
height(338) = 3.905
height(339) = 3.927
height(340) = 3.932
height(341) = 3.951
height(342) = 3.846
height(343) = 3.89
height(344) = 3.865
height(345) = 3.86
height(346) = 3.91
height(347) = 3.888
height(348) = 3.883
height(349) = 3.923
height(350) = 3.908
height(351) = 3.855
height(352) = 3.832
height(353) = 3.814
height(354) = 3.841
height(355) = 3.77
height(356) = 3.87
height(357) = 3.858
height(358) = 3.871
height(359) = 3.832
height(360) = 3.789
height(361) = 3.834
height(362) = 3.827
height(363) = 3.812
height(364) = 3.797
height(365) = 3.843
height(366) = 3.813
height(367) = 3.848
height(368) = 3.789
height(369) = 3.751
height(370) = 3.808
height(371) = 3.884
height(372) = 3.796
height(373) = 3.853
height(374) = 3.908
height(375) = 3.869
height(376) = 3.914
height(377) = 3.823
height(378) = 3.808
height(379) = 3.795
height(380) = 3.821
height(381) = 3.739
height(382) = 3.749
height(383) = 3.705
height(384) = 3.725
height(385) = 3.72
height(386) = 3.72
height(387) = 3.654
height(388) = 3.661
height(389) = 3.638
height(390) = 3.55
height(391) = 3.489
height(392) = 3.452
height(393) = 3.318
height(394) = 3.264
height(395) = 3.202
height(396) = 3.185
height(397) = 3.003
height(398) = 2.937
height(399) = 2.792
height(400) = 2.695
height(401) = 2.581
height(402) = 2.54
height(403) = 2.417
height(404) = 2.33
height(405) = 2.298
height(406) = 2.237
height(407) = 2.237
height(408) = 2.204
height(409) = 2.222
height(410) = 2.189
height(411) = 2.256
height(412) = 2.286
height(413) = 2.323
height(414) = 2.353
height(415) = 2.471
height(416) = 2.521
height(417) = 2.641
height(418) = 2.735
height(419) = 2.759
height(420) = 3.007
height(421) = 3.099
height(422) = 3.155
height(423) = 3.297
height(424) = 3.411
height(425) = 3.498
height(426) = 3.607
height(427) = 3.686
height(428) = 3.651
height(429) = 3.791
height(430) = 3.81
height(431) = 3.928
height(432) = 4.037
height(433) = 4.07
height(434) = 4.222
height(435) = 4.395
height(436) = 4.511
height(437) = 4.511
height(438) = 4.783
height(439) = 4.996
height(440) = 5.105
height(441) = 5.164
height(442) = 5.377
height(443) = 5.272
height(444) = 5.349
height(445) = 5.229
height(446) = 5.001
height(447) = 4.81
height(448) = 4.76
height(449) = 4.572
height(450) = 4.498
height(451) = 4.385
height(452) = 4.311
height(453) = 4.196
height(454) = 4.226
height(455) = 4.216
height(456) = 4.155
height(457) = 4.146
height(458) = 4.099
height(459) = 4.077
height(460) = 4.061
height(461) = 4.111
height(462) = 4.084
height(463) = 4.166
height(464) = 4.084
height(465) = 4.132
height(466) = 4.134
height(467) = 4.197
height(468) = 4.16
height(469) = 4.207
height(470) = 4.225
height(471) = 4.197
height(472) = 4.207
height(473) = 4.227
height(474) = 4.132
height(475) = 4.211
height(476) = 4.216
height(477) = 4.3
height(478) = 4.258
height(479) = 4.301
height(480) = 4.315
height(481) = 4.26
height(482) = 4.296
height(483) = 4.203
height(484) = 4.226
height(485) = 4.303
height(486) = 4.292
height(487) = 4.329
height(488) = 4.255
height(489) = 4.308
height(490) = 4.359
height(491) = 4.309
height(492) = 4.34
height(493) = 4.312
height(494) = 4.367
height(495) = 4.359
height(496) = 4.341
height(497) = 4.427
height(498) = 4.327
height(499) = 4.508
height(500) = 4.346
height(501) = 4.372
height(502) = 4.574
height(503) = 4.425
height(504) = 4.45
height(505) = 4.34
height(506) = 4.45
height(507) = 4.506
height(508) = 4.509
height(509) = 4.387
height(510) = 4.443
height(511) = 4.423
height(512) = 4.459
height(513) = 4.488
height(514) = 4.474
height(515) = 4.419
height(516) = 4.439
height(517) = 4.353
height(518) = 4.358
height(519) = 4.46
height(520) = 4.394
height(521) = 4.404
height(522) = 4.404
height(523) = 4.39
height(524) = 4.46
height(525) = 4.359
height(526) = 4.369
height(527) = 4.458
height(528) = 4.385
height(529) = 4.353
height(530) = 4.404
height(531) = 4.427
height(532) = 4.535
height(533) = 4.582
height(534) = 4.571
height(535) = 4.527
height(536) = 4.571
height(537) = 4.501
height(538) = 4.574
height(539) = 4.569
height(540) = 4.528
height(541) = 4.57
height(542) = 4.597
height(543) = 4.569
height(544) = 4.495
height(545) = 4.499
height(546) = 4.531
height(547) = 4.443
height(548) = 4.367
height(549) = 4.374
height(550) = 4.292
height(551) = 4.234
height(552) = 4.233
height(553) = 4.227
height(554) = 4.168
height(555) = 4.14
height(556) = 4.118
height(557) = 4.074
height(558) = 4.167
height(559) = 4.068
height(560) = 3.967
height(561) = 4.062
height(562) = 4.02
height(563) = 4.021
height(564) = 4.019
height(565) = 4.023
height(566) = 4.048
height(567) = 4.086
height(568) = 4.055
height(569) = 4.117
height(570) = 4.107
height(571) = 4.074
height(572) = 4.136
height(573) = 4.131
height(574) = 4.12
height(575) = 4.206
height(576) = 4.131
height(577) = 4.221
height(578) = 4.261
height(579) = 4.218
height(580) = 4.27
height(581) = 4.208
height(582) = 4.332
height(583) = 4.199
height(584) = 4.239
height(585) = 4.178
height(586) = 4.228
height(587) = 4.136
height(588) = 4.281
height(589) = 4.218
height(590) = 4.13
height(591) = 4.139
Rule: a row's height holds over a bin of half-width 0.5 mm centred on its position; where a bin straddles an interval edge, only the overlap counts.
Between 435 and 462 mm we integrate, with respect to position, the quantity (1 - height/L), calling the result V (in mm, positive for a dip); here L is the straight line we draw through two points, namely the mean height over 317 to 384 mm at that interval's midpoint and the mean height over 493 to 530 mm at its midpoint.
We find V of -2.6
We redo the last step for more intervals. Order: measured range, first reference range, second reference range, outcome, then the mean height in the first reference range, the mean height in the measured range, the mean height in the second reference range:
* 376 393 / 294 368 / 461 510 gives 1.4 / 3.86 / 3.69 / 4.3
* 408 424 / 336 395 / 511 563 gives 5.4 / 3.79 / 2.63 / 4.38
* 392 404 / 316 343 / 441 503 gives 3.5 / 3.89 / 2.9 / 4.37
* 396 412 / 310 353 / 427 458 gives 6.7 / 3.89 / 2.48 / 4.5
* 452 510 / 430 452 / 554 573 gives 2.7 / 4.68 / 4.27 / 4.08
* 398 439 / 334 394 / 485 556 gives 9.3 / 3.8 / 3.11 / 4.41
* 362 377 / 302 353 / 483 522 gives 0.6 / 3.88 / 3.83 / 4.39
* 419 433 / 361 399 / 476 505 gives 1.5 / 3.65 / 3.53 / 4.34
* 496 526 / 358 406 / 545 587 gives -3.4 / 3.49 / 4.42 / 4.18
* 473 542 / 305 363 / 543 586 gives -4.7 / 3.87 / 4.4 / 4.19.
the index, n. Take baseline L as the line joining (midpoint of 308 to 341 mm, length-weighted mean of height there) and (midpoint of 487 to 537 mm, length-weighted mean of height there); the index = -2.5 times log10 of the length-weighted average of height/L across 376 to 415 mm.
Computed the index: 0.315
